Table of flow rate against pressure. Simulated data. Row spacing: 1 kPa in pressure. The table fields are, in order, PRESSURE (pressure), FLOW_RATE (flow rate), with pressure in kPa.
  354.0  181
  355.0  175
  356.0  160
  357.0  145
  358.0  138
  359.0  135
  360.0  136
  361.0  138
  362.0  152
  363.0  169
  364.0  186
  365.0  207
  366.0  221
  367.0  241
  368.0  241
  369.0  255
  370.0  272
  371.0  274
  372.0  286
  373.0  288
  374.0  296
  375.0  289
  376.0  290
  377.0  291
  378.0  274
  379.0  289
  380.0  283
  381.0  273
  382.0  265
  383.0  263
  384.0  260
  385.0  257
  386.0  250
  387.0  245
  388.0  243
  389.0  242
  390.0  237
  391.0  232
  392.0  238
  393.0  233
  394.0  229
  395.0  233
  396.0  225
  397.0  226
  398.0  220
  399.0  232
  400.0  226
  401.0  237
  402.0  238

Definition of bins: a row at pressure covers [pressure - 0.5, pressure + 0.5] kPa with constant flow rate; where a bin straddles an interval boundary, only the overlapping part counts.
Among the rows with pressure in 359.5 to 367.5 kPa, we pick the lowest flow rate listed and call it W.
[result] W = 136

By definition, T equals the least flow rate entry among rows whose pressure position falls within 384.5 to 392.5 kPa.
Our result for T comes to 232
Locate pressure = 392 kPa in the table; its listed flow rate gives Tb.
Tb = 238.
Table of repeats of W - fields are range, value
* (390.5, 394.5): 229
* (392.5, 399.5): 220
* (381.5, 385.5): 257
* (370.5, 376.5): 274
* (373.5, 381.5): 273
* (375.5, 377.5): 290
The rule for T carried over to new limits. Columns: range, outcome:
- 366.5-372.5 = 241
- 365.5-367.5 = 221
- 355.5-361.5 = 135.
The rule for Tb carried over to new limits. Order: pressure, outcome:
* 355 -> 175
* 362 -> 152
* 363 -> 169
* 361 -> 138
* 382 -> 265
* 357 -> 145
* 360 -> 136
